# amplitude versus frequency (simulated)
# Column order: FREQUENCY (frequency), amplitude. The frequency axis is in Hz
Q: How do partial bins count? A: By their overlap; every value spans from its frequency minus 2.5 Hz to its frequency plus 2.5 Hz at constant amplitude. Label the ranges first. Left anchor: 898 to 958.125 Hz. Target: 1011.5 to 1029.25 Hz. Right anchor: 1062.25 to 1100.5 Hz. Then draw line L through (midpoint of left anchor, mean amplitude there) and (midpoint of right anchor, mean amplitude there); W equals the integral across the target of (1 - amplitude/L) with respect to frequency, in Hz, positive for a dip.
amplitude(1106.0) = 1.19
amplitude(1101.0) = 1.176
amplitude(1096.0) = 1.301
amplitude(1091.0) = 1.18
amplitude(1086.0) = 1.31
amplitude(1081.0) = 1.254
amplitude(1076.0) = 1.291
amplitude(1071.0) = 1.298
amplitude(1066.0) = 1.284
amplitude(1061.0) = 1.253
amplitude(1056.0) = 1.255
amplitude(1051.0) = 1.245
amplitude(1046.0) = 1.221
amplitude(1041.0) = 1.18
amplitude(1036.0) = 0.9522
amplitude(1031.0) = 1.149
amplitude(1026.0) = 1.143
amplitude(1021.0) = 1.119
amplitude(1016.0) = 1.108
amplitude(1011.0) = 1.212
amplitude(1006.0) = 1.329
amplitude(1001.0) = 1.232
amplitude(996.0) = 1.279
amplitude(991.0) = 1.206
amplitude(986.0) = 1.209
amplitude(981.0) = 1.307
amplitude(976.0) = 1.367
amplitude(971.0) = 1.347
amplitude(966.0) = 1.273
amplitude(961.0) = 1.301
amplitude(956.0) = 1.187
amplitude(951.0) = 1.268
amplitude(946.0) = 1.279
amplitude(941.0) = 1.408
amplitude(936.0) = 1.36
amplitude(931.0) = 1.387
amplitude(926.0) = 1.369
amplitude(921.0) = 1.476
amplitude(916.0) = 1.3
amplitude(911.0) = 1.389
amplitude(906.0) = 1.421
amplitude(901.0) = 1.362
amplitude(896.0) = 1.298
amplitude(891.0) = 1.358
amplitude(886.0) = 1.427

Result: 2.3 Hz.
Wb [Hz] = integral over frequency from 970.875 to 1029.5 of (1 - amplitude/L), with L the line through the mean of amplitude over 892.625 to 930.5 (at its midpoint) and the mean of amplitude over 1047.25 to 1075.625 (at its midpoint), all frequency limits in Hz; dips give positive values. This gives 3.5 Hz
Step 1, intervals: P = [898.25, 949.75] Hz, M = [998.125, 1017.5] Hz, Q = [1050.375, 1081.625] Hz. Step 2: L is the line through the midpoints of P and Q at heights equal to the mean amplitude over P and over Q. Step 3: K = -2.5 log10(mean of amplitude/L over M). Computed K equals 0.073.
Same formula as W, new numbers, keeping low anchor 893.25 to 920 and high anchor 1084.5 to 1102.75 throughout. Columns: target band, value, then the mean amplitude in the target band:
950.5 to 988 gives 1.0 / 1.28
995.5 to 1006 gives 0.3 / 1.27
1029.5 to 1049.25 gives 2.3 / 1.13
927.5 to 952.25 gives -0.1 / 1.35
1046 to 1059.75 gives 0.2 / 1.24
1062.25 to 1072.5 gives -0.2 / 1.29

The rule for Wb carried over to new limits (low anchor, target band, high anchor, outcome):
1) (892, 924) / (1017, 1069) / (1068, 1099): 4.6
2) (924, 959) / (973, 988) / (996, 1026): -0.5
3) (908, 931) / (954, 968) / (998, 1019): 0.6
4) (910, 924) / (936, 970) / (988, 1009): 0.9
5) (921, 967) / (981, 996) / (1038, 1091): 0.7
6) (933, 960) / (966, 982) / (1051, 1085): -0.5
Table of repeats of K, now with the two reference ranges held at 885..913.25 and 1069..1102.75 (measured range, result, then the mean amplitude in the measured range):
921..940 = -0.027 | 1.39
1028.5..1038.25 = 0.222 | 1.05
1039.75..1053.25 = 0.057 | 1.22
